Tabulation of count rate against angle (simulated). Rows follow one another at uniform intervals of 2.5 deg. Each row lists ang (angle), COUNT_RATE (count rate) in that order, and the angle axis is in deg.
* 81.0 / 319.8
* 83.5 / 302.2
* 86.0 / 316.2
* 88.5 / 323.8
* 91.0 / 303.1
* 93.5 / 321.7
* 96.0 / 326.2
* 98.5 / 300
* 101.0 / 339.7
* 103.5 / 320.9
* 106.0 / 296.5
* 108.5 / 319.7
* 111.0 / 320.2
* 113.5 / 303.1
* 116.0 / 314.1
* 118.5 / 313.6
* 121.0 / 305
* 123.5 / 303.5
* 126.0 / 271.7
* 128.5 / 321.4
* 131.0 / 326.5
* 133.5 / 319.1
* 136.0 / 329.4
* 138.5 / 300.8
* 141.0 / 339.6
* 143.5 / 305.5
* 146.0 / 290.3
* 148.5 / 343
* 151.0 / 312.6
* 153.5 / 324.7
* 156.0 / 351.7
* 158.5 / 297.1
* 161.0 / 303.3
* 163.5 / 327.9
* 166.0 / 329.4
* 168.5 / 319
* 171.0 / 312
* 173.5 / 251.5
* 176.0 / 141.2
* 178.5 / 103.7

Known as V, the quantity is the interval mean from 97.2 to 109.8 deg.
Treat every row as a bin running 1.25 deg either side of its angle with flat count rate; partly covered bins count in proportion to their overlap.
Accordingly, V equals 315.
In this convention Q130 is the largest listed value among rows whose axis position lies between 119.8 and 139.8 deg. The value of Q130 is 329.4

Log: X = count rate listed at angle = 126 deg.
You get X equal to 271.7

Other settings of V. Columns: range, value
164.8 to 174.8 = 302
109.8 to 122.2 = 311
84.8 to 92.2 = 314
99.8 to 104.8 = 330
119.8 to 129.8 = 301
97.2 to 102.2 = 320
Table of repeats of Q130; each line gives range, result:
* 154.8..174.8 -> 351.7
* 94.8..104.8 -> 339.7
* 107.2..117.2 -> 320.2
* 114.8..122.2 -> 314.1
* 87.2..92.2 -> 323.8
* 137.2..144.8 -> 339.6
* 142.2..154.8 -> 343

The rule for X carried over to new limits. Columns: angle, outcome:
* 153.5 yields 324.7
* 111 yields 320.2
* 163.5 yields 327.9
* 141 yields 339.6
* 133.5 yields 319.1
